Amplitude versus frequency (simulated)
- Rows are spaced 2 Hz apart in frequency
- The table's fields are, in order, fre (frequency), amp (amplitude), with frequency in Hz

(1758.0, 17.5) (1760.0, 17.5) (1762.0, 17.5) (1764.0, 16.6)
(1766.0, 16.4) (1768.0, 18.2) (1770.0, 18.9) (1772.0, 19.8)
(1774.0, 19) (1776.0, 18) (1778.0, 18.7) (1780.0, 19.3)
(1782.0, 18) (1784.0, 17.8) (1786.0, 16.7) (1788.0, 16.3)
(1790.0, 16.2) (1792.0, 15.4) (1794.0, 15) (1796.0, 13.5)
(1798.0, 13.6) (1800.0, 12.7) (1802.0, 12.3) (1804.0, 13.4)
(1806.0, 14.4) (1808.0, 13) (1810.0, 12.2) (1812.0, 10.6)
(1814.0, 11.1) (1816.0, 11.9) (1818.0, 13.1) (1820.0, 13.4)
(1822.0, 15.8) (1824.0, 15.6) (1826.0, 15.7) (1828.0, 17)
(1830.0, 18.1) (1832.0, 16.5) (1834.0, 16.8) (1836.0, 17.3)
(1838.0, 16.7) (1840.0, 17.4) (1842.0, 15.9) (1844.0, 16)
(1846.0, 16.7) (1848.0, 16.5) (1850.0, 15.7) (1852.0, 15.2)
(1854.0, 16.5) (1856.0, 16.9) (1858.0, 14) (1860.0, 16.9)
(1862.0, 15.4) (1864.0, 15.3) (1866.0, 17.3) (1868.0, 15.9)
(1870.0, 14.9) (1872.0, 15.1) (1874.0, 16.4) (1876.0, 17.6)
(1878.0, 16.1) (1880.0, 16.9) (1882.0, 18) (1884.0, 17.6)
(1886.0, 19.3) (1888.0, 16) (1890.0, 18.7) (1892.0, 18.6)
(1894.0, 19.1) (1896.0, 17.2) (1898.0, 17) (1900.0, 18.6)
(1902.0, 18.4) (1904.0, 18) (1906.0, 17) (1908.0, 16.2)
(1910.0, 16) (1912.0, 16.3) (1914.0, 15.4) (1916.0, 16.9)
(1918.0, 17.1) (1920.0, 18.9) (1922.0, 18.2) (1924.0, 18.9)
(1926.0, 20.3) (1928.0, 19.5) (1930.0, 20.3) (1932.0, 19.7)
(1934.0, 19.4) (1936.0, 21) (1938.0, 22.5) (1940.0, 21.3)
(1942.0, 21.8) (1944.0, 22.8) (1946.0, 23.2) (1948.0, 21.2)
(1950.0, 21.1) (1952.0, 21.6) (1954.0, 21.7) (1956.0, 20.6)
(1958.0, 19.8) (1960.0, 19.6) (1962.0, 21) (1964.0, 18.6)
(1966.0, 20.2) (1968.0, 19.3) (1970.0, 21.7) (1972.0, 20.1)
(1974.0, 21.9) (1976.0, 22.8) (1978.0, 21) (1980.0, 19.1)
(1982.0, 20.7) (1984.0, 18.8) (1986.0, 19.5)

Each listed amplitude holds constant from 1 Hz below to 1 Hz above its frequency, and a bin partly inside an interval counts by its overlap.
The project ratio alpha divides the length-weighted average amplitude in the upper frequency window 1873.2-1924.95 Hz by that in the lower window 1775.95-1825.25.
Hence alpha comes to 1.19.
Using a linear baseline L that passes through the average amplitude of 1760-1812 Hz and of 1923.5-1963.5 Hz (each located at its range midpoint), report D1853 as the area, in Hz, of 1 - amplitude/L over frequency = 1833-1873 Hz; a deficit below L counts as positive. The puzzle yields 4.3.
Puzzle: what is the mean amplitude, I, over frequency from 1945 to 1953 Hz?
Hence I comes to 21.8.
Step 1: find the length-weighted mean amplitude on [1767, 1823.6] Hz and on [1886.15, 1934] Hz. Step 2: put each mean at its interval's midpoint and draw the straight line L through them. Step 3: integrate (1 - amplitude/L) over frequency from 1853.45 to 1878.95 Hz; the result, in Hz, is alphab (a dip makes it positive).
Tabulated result 1.4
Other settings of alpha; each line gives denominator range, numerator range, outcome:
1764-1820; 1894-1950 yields 1.24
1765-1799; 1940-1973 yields 1.22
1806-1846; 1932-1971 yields 1.40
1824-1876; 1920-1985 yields 1.27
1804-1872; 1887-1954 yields 1.25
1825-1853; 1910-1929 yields 1.08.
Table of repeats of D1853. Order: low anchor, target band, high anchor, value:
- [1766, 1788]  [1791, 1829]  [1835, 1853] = 8.00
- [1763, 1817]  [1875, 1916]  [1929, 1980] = 3.43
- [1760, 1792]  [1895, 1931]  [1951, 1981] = 3.67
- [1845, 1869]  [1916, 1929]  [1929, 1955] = 0.95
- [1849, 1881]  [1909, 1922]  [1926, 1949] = 1.79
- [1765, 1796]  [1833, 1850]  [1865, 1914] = 0.66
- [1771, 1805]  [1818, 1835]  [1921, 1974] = 1.33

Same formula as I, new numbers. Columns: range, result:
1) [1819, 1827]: 15.1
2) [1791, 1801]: 14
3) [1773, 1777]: 18.5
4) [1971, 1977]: 21.6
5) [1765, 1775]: 18.5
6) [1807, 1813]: 11.9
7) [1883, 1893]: 18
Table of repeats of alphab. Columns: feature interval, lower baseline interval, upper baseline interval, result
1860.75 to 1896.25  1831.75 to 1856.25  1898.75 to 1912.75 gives -0.14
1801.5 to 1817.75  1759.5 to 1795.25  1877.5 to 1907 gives 4.79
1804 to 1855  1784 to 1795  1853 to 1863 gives 2.77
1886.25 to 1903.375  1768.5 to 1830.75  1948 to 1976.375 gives 0.44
